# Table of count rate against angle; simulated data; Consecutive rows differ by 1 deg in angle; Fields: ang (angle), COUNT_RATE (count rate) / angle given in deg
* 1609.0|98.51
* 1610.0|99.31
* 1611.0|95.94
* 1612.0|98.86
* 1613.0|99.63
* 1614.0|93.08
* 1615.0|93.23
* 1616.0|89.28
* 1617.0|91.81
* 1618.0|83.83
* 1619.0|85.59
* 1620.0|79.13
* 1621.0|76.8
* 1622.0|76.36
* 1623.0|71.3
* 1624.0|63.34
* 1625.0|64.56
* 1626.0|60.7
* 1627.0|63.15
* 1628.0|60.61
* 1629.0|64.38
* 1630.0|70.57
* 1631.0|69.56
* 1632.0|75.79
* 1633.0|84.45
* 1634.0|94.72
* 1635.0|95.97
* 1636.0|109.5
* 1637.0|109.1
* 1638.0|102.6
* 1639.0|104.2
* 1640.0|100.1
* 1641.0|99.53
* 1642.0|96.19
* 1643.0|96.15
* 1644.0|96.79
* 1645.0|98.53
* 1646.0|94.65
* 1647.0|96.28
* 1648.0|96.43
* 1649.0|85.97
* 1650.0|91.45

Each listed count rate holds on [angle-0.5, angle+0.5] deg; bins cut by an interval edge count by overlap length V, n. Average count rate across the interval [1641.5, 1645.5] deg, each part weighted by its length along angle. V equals 96.9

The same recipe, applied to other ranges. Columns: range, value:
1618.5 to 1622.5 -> 79.5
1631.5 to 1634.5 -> 85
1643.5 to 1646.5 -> 96.7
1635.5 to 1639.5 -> 106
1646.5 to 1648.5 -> 96.4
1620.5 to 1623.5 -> 74.8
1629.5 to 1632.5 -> 72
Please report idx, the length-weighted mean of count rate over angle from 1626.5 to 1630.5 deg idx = 64.7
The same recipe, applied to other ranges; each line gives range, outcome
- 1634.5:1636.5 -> 103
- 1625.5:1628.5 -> 61.5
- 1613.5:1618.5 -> 90.2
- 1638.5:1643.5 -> 99.2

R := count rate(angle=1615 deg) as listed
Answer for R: 93.23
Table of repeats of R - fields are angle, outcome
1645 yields 98.53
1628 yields 60.61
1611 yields 95.94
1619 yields 85.59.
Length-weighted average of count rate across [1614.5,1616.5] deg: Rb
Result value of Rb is 91.3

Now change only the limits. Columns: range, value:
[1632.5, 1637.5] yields 98.7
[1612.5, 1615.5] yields 95.3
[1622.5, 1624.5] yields 67.3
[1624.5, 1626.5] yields 62.6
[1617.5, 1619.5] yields 84.7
